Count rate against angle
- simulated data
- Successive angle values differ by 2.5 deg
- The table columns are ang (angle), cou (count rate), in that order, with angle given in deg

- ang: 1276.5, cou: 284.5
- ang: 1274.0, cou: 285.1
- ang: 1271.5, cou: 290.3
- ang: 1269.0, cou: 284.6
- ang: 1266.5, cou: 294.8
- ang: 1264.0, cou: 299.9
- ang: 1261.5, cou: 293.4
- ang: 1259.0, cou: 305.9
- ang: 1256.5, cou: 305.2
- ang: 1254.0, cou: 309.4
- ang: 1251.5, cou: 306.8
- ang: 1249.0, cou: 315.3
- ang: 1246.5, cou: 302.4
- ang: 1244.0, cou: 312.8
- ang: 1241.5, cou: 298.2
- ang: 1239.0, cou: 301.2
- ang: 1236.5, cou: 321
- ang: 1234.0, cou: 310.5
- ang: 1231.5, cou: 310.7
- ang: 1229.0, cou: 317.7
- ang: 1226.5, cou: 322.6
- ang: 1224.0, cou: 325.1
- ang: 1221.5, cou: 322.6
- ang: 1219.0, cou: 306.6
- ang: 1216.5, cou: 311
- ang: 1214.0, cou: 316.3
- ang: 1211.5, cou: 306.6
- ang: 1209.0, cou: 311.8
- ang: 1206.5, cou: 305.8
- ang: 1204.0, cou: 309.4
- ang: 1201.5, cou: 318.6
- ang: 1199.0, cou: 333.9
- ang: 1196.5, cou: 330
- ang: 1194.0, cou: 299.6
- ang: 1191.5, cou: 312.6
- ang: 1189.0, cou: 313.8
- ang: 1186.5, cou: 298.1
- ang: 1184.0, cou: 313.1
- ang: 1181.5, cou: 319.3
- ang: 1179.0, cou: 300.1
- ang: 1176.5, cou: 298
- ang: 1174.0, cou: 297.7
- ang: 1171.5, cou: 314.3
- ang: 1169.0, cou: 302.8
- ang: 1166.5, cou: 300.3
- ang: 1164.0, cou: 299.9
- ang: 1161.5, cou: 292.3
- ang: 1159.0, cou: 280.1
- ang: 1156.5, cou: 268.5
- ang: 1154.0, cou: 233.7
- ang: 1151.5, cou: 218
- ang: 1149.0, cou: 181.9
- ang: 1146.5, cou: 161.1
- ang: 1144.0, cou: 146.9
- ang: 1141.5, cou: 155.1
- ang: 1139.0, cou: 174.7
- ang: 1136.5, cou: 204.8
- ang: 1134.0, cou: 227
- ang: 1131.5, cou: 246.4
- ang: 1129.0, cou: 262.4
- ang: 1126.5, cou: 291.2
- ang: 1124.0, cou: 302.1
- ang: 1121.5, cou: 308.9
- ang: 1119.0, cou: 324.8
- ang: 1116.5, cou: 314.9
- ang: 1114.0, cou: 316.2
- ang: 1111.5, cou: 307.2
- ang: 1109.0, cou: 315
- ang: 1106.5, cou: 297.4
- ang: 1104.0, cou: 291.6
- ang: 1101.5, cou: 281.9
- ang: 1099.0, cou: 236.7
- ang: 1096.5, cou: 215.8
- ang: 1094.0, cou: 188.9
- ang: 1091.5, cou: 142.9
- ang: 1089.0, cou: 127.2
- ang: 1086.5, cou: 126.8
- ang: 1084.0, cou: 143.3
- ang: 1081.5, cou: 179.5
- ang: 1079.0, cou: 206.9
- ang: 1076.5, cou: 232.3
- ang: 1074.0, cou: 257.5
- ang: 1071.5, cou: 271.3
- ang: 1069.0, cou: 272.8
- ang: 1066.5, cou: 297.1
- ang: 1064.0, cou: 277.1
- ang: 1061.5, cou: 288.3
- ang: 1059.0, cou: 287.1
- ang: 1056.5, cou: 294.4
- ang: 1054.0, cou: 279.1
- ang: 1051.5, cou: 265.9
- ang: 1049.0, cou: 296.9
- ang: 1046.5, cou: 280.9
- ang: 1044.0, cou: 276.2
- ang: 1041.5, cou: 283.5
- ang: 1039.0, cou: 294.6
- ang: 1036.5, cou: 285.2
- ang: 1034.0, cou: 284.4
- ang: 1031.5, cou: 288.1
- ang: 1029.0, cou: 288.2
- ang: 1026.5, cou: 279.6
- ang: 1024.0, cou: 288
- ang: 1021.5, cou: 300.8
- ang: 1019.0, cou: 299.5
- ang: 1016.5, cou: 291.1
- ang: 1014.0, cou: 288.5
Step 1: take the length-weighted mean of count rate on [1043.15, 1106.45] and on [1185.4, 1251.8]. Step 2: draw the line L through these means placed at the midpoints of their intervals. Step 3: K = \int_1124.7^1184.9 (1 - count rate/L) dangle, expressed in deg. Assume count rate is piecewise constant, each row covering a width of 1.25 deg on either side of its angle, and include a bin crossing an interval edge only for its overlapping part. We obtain 6.0 deg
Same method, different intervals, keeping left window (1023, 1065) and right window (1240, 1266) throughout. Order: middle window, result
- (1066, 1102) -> 9.9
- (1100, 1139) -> 1.3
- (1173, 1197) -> -0.8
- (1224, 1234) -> -0.5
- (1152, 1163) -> 1.1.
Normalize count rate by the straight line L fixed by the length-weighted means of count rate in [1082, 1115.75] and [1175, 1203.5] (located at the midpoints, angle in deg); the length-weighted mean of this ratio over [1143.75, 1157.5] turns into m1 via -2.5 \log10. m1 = 0.33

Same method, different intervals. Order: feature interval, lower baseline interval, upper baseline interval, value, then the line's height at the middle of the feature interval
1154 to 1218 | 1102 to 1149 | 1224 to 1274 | -0.090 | 280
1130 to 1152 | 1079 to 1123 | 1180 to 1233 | 0.373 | 269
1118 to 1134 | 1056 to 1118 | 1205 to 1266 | -0.083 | 263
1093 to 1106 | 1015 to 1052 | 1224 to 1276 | 0.183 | 293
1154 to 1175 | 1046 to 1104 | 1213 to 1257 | -0.044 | 279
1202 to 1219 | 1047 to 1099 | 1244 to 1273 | -0.098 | 284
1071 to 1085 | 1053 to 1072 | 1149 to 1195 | 0.313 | 285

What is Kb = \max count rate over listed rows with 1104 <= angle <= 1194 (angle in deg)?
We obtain 324.8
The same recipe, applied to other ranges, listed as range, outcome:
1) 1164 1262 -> 333.9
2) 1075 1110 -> 315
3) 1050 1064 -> 294.4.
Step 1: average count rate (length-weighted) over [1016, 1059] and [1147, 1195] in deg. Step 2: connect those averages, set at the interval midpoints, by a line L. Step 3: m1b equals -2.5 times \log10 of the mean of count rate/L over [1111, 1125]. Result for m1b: -0.10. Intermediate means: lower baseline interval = 287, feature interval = 313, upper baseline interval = 285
